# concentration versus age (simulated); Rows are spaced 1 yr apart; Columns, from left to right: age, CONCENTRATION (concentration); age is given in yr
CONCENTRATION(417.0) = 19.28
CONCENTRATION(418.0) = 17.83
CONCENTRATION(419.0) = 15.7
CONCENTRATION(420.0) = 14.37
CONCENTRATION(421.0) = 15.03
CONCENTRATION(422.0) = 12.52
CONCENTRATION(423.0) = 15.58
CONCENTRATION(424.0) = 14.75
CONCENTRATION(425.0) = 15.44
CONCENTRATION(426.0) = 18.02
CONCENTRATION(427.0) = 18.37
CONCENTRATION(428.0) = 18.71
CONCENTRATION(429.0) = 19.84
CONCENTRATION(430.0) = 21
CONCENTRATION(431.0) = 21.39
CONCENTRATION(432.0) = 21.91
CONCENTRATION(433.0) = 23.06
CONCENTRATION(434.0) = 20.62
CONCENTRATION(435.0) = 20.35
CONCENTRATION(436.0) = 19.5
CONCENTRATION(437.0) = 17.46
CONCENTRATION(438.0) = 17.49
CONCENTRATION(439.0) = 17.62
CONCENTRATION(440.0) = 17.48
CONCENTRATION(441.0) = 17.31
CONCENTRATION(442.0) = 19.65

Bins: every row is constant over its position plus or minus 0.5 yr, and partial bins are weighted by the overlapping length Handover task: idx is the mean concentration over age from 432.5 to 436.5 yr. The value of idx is 20.9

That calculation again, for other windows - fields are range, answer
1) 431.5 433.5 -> 22.5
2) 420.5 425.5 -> 14.7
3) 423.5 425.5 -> 15.1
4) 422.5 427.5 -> 16.4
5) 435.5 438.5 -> 18.2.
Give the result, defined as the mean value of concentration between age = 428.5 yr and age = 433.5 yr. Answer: 21.4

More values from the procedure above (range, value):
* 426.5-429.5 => 19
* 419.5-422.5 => 14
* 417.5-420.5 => 16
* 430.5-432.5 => 21.6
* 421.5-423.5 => 14.1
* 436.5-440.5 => 17.5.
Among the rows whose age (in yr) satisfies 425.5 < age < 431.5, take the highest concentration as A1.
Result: 21.39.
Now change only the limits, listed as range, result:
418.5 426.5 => 18.02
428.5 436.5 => 23.06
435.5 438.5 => 19.5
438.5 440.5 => 17.62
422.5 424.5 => 15.58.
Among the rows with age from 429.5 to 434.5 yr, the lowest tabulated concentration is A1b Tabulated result 20.62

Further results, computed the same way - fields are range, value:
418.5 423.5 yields 12.52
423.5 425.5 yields 14.75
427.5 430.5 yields 18.71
